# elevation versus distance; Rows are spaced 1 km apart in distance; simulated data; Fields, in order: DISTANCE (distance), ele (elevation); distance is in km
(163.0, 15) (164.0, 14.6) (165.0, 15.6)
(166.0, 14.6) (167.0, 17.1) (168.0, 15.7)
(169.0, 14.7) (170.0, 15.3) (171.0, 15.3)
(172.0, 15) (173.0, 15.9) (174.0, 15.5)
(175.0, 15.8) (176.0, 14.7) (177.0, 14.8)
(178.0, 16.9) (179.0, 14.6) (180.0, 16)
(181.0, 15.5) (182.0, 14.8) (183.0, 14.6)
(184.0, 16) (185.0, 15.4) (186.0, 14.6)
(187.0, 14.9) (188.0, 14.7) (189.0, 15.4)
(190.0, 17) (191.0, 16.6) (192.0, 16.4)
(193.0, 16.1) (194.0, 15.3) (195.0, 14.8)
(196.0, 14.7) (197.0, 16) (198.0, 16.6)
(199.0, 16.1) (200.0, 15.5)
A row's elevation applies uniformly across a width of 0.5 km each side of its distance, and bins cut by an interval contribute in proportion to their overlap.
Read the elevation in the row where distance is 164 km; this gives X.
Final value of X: 14.6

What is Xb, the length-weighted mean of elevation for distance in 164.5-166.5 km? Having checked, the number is 15.1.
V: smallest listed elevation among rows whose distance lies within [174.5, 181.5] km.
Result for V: 14.6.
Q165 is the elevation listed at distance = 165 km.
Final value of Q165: 15.6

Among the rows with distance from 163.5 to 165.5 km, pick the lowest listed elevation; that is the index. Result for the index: 14.6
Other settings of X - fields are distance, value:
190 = 17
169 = 14.7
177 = 14.8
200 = 15.5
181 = 15.5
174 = 15.5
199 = 16.1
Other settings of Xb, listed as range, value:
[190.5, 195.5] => 15.8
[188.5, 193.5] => 16.3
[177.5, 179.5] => 15.8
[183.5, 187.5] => 15.2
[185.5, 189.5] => 14.9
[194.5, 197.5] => 15.2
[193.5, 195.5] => 15.1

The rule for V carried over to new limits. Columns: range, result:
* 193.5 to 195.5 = 14.8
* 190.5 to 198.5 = 14.7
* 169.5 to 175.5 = 15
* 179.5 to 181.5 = 15.5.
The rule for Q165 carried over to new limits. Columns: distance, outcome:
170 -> 15.3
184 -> 16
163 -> 15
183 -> 14.6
